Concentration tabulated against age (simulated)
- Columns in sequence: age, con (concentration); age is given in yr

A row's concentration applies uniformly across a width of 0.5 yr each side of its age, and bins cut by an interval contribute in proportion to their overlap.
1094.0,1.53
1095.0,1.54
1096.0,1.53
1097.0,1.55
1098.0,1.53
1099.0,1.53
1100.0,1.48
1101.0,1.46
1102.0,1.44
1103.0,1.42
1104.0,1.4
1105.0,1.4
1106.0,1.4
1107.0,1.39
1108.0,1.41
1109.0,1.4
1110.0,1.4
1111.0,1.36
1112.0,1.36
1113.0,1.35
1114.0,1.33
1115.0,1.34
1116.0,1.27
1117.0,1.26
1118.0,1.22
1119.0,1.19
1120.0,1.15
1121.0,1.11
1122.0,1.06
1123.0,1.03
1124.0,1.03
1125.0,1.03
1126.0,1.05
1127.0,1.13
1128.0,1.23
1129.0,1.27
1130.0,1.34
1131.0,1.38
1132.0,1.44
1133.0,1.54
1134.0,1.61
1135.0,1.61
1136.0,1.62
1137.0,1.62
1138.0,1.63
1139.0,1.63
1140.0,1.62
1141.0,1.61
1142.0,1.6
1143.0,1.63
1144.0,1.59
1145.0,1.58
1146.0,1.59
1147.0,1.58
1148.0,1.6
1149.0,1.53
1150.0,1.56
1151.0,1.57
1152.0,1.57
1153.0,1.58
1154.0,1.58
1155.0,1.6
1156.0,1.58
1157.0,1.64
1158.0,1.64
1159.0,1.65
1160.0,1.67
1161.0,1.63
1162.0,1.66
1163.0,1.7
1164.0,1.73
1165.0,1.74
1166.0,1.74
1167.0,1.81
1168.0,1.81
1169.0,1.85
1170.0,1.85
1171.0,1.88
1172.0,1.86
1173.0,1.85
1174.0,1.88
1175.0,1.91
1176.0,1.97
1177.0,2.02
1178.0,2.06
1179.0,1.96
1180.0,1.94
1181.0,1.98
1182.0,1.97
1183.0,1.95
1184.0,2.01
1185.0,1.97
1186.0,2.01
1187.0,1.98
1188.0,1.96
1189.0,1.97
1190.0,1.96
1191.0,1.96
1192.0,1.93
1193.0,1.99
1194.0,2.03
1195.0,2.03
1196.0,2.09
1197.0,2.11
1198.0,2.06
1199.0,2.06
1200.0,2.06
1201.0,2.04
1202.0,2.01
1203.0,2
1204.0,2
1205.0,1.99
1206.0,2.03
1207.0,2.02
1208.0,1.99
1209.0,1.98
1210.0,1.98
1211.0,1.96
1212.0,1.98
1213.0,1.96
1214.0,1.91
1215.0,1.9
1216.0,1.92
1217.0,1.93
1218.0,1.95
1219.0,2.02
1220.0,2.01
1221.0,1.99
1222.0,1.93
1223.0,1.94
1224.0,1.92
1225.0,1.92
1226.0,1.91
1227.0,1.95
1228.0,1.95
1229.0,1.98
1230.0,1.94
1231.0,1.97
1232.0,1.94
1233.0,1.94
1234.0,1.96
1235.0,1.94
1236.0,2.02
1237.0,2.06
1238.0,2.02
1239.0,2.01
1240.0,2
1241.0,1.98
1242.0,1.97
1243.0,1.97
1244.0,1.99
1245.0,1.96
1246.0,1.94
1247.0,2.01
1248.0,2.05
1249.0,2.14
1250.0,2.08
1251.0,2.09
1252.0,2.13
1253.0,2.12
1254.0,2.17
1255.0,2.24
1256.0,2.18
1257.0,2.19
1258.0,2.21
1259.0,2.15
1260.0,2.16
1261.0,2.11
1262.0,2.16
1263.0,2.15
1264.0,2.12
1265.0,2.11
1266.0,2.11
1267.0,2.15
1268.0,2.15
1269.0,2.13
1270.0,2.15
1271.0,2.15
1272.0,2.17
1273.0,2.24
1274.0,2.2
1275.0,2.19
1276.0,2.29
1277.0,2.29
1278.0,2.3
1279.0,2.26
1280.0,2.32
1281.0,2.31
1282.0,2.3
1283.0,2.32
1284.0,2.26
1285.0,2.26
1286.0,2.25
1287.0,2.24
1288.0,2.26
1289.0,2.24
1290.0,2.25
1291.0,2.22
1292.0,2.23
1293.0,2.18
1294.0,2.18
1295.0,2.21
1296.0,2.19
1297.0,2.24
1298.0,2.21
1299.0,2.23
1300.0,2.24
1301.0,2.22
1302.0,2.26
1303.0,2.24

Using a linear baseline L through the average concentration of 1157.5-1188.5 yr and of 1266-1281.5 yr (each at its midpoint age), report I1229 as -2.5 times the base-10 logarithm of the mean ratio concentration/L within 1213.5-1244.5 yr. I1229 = 0.05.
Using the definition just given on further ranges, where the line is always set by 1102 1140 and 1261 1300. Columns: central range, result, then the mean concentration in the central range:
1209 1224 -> -0.05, 1.96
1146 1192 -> -0.12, 1.8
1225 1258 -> -0.01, 2.03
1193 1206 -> -0.15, 2.04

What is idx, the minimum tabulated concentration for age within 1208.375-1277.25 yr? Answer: 1.9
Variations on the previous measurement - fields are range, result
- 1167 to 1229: 1.81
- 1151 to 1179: 1.57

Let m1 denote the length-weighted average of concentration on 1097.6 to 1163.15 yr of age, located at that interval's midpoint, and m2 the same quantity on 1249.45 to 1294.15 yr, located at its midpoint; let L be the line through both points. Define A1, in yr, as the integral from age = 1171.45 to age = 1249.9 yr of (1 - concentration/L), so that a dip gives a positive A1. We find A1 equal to -4.8 yr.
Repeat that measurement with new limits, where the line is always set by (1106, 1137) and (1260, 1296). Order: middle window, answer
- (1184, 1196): -2.0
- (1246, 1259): -0.4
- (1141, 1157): -1.3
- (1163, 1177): -2.2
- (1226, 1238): -0.1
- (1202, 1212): -1.1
